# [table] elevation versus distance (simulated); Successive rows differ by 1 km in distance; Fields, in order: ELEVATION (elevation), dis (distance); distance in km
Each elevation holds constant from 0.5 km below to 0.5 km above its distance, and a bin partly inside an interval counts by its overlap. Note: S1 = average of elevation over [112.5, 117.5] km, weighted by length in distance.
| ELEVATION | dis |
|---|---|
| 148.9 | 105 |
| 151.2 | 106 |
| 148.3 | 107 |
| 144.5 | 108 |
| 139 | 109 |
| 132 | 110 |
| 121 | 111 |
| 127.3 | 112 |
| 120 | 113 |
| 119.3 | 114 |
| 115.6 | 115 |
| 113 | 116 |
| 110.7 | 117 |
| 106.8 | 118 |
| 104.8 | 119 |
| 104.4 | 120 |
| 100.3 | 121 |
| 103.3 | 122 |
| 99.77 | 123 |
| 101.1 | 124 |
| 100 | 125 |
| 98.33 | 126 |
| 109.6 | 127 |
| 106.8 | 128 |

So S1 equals 116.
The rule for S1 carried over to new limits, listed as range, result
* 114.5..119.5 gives 110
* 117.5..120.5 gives 105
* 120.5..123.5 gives 101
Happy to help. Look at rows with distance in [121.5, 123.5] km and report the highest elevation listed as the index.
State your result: 103.3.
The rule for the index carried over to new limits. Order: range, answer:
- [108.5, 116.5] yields 139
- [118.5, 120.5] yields 104.8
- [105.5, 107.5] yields 151.2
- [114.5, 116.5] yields 115.6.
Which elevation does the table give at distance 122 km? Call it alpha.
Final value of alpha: 103.3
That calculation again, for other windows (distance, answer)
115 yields 115.6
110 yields 132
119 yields 104.8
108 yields 144.5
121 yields 100.3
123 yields 99.77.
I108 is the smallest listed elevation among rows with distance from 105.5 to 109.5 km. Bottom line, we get 139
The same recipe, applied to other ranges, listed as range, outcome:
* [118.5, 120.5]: 104.4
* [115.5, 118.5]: 106.8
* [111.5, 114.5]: 119.3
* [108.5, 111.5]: 121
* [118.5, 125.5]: 99.77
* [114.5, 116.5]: 113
